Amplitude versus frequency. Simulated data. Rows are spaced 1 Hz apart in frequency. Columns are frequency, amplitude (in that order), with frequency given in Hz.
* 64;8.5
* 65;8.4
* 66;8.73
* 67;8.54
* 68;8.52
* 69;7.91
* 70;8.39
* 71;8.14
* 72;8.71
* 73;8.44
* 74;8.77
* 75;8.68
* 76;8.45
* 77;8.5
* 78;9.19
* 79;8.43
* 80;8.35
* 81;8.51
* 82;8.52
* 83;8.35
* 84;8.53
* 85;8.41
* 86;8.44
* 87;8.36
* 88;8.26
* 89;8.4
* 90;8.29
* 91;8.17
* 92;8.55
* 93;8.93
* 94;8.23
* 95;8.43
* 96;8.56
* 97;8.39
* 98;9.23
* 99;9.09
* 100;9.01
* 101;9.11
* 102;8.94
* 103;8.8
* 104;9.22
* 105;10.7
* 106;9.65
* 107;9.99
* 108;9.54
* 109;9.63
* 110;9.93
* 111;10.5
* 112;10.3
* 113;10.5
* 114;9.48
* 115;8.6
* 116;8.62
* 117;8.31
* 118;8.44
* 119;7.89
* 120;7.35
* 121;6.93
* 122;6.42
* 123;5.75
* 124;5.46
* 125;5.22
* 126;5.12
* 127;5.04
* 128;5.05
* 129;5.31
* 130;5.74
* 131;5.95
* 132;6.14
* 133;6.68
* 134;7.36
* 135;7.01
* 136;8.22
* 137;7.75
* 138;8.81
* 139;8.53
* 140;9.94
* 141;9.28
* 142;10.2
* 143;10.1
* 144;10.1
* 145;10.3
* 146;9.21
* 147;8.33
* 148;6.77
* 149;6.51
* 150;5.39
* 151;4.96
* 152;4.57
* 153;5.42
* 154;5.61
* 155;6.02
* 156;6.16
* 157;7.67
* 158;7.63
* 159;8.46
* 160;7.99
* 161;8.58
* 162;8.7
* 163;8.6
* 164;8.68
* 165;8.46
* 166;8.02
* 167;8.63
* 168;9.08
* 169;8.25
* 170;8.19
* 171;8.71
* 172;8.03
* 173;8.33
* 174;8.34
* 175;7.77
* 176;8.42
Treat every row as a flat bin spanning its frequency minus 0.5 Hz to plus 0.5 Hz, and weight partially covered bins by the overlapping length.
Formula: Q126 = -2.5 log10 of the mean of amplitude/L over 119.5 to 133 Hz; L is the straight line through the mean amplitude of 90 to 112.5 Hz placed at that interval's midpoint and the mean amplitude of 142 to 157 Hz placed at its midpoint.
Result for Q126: 0.37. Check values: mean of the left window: 9.2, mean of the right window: 7.23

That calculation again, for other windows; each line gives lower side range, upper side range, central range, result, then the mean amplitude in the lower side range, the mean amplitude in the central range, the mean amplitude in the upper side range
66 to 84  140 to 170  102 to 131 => 0.03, 8.5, 7.96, 7.89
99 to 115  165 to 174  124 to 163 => 0.22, 9.63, 7.25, 8.4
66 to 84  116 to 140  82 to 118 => -0.17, 8.5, 9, 6.82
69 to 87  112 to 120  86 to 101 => 0.01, 8.5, 8.58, 8.83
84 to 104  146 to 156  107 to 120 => -0.19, 8.62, 9.26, 6.13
